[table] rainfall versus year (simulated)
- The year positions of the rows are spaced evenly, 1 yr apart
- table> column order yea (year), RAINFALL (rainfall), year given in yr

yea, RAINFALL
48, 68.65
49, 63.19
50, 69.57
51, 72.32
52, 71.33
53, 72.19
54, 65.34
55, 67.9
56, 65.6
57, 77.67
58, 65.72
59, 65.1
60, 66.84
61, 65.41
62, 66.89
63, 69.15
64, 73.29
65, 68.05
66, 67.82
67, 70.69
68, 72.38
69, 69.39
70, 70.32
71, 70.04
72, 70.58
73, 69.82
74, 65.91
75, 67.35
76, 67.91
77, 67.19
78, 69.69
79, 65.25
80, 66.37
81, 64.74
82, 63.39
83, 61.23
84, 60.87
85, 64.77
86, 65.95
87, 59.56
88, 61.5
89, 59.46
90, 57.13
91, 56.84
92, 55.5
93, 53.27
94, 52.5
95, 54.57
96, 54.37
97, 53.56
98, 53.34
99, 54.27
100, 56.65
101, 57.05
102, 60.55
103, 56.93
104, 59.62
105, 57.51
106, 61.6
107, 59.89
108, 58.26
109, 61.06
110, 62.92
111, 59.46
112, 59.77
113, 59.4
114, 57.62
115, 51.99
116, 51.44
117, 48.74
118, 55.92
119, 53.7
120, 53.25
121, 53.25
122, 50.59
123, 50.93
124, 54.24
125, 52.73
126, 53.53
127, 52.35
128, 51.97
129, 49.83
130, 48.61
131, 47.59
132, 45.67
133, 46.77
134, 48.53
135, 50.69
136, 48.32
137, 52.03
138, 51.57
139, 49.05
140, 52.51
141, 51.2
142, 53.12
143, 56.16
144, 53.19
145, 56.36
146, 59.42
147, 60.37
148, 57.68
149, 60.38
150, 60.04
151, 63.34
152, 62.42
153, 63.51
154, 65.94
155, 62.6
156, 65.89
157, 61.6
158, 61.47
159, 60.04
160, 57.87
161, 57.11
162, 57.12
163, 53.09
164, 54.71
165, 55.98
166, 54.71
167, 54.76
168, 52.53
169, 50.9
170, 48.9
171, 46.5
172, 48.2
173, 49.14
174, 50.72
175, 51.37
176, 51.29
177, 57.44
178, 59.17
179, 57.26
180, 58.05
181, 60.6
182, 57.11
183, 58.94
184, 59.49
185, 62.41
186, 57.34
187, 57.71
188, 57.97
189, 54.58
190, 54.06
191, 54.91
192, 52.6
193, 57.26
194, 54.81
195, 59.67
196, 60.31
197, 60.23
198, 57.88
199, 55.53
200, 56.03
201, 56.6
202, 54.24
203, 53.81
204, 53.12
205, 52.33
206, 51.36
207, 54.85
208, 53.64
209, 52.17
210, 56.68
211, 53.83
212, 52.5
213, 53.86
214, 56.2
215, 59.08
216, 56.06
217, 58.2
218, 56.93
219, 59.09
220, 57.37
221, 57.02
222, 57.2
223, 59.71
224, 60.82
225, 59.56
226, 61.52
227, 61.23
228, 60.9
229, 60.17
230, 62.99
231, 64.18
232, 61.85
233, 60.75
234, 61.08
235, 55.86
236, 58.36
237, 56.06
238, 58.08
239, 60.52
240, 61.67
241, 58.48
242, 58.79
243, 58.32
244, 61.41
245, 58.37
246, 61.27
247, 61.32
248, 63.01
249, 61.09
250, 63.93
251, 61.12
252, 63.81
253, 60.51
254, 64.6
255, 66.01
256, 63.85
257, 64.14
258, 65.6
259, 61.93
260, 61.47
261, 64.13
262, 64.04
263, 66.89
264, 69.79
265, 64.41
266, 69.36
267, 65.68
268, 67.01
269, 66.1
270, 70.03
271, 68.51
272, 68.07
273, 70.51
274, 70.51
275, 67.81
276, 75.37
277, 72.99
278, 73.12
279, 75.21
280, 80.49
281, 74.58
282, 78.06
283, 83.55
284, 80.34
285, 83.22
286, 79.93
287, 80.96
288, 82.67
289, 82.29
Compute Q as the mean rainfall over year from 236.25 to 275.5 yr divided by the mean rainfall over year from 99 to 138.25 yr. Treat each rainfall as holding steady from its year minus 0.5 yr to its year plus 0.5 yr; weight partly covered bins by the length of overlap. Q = 1.2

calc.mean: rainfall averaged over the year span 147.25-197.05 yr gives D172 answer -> 57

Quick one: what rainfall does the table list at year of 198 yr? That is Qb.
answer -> 57.88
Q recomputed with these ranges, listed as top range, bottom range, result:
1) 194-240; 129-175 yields 1.05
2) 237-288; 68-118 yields 1.11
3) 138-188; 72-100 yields 0.93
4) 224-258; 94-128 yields 1.10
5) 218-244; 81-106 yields 1.03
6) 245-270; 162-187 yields 1.17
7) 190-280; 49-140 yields 1.02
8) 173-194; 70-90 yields 0.86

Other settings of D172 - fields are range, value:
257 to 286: 70.7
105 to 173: 55.1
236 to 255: 60.8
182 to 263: 58.8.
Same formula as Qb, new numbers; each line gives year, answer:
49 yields 63.19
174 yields 50.72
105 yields 57.51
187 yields 57.71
